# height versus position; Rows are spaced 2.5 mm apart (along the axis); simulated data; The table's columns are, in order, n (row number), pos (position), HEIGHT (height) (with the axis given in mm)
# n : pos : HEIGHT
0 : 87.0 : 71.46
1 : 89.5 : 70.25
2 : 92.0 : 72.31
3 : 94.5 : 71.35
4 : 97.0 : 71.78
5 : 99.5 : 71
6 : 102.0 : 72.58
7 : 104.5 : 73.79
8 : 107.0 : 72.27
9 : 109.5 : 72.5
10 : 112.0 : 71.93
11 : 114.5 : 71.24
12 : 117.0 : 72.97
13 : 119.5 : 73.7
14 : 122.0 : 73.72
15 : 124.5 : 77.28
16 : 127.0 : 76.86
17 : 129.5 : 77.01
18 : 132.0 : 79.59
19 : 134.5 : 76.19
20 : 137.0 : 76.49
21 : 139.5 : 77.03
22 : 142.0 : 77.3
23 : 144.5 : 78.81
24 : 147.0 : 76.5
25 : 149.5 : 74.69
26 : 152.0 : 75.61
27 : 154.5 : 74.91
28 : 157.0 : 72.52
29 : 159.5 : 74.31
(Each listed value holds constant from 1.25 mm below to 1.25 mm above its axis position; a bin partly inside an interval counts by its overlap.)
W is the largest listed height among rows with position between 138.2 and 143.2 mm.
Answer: 77.3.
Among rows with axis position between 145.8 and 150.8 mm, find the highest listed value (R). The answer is 76.5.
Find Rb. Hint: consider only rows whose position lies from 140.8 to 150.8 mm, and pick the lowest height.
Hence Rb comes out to 74.69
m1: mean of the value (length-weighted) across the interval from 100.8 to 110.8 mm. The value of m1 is 72.8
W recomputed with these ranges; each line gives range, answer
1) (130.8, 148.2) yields 79.59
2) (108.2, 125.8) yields 77.28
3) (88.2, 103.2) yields 72.58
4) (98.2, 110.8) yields 73.79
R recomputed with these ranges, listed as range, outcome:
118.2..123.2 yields 73.72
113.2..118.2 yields 72.97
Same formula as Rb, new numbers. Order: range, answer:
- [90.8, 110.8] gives 71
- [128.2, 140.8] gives 76.19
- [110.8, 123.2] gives 71.24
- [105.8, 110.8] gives 72.27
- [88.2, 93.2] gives 70.25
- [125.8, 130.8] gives 76.86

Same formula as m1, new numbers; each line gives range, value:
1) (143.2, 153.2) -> 76.4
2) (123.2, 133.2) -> 77.7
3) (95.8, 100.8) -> 71.4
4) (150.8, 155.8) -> 75.2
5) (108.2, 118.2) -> 72.2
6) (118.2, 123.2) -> 73.7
